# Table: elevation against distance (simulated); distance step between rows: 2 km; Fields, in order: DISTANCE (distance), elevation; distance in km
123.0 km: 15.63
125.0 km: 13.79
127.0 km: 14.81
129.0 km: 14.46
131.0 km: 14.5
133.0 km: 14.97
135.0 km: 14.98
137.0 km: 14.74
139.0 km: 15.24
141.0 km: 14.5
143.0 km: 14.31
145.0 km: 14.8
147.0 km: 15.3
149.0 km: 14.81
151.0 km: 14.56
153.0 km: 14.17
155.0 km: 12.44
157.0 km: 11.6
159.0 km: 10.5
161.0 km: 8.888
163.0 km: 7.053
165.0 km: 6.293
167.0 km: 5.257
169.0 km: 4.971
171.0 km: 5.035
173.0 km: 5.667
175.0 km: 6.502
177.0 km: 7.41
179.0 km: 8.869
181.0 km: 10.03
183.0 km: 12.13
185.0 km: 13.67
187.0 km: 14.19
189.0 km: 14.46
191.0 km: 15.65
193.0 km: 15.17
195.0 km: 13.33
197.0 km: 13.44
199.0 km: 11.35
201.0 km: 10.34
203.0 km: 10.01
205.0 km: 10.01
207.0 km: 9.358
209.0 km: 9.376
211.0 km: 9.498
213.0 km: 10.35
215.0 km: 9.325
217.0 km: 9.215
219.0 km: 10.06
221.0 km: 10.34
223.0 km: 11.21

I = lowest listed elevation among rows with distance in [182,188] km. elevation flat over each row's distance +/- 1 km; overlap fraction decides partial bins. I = 12.13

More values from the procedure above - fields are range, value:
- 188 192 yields 14.46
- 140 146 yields 14.31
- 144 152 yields 14.56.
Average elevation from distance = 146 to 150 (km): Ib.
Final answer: 15.1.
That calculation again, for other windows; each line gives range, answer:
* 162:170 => 5.89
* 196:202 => 11.7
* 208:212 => 9.44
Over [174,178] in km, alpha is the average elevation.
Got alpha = 6.96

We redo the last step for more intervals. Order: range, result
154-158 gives 12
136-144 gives 14.7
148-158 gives 13.5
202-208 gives 9.79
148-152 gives 14.7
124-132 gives 14.4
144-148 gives 15.1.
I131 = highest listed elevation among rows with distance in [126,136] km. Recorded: 14.98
